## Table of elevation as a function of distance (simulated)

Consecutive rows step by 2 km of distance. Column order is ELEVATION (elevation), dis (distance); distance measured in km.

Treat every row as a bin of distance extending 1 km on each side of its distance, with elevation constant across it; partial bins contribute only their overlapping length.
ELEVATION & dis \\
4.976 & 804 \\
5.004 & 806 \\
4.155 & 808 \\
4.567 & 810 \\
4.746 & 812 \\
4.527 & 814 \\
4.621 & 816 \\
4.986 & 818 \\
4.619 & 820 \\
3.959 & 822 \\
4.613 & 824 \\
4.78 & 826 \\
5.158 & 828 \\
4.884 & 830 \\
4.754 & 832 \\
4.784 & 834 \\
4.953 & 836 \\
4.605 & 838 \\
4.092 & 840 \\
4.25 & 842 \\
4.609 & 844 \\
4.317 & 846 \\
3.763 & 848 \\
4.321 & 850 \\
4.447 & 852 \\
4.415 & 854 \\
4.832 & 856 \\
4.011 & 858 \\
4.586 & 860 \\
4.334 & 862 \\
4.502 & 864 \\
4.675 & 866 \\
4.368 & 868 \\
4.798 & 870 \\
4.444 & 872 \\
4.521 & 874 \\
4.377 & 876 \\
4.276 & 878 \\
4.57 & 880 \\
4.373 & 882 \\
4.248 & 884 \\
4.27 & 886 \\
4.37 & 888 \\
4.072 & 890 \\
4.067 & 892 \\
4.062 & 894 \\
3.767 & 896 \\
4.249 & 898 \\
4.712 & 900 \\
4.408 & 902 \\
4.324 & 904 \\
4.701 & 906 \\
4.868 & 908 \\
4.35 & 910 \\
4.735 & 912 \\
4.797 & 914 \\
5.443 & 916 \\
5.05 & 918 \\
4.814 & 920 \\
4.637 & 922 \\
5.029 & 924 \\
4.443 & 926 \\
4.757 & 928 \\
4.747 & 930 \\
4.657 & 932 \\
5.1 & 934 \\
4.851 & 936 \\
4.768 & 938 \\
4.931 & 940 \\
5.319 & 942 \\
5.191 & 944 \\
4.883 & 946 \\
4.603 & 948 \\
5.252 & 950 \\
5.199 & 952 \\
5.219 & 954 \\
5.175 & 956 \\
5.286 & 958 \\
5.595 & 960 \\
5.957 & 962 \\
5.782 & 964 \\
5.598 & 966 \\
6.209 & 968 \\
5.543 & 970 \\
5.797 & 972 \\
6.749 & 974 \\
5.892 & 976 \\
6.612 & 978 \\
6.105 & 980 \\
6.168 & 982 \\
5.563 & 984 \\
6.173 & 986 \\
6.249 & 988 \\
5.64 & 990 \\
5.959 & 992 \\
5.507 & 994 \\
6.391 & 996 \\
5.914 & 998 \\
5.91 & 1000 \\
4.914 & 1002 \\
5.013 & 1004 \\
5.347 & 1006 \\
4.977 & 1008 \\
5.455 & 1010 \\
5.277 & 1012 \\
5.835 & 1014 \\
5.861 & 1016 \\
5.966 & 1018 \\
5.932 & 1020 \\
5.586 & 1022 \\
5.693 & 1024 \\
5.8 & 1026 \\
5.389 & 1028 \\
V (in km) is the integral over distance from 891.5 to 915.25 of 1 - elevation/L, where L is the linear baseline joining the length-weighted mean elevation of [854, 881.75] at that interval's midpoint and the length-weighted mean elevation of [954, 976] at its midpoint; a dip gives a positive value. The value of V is 2.44 km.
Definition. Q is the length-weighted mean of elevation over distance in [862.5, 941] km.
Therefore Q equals 4.57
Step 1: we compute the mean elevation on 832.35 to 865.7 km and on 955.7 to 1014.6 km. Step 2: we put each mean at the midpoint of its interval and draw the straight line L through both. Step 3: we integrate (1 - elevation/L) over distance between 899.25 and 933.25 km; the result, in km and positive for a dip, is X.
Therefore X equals 2.36 km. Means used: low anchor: 4.44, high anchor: 5.76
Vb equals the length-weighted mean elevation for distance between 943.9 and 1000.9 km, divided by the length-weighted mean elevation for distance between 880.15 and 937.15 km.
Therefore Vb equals 1.26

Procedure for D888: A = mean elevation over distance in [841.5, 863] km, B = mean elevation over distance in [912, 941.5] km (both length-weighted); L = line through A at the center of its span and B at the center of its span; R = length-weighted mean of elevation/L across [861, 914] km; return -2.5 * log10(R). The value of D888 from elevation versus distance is 0.04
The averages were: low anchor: 4.36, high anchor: 4.86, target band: 4.41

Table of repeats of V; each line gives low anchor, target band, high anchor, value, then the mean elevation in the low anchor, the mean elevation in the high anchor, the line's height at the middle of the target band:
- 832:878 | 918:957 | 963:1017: 2.6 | 4.46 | 5.79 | 5.27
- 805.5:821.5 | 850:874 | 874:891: -0.4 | 4.62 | 4.33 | 4.42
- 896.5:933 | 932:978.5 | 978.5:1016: -2.0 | 4.69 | 5.71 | 5.19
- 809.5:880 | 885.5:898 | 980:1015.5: 2.0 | 4.53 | 5.68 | 4.88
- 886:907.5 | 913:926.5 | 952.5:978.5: -0.3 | 4.29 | 5.77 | 4.78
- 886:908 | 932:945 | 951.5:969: 0.3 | 4.3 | 5.57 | 5.13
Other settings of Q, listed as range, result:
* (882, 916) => 4.41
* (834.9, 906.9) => 4.38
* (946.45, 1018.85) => 5.68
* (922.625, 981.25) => 5.35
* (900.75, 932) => 4.74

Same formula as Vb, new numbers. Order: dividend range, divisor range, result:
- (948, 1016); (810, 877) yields 1.25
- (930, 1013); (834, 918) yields 1.24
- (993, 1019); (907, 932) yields 1.16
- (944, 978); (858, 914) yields 1.26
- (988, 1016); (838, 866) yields 1.28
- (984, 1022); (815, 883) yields 1.26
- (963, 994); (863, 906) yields 1.37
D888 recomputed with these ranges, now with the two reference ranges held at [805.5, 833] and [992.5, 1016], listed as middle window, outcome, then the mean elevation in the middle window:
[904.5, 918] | 0.06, 4.81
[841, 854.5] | 0.12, 4.3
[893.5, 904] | 0.18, 4.26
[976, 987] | -0.13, 6.1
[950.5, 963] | -0.02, 5.4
